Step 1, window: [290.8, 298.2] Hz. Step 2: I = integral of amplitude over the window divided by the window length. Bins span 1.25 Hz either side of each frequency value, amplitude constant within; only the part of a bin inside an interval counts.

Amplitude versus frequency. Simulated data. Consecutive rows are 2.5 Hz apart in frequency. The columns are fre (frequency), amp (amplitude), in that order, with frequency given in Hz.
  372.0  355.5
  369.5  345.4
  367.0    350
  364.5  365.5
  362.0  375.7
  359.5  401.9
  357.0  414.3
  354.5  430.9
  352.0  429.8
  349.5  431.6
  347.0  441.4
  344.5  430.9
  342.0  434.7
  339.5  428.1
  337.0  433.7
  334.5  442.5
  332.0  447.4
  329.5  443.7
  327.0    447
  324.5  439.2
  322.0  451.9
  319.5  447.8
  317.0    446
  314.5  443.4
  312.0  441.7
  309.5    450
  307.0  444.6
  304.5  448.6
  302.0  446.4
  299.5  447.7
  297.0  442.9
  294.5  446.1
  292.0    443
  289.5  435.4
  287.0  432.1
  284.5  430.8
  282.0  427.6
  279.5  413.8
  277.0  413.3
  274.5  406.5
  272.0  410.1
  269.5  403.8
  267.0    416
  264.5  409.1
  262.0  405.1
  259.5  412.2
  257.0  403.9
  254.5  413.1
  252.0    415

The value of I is 444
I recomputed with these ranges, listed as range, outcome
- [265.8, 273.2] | 410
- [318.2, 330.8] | 446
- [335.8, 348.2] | 434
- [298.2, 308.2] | 447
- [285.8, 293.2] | 437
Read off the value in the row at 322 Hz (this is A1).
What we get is 451.9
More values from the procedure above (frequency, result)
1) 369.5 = 345.4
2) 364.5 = 365.5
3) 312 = 441.7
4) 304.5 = 448.6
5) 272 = 410.1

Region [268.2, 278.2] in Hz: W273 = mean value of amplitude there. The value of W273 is 408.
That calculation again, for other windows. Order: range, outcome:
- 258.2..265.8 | 409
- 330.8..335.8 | 445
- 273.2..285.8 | 418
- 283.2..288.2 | 431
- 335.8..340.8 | 431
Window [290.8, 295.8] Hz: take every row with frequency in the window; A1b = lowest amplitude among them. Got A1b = 443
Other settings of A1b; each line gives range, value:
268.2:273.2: 403.8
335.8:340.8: 428.1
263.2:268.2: 409.1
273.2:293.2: 406.5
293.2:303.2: 442.9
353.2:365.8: 365.5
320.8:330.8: 439.2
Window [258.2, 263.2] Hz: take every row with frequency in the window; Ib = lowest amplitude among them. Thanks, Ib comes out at 405.1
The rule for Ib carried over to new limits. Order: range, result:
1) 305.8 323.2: 441.7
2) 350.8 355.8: 429.8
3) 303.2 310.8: 444.6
